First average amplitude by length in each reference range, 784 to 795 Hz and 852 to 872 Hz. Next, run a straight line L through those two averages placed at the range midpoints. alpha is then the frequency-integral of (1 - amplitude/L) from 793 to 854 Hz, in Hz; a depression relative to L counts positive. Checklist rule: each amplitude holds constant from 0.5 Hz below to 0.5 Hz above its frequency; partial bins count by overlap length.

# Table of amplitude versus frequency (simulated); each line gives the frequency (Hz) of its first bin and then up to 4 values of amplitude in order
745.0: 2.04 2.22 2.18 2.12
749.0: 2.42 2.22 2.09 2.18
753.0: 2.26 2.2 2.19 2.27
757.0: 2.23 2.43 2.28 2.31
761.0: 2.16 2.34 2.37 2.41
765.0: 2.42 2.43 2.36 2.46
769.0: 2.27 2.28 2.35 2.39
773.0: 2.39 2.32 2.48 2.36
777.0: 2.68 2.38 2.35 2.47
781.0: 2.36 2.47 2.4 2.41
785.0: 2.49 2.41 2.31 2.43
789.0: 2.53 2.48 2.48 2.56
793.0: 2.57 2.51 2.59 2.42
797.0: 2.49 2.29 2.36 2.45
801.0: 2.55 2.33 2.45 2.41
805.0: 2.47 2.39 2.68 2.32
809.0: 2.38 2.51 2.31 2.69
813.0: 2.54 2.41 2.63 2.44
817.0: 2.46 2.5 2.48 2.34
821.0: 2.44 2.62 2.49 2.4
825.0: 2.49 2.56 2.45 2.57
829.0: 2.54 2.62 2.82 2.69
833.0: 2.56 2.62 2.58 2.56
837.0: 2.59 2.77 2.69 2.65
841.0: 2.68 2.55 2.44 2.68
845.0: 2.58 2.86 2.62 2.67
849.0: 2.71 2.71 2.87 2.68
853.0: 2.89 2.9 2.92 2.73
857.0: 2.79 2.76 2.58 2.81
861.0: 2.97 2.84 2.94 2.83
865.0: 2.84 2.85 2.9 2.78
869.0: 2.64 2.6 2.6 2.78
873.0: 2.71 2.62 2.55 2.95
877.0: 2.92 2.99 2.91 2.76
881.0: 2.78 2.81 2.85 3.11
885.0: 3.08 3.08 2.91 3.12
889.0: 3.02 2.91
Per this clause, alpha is 1.7 Hz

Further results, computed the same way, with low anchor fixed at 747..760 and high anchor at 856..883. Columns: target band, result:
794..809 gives 0.15 Hz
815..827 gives 0.37 Hz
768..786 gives -0.40 Hz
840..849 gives 0.10 Hz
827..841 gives -0.05 Hz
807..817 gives 0.15 Hz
